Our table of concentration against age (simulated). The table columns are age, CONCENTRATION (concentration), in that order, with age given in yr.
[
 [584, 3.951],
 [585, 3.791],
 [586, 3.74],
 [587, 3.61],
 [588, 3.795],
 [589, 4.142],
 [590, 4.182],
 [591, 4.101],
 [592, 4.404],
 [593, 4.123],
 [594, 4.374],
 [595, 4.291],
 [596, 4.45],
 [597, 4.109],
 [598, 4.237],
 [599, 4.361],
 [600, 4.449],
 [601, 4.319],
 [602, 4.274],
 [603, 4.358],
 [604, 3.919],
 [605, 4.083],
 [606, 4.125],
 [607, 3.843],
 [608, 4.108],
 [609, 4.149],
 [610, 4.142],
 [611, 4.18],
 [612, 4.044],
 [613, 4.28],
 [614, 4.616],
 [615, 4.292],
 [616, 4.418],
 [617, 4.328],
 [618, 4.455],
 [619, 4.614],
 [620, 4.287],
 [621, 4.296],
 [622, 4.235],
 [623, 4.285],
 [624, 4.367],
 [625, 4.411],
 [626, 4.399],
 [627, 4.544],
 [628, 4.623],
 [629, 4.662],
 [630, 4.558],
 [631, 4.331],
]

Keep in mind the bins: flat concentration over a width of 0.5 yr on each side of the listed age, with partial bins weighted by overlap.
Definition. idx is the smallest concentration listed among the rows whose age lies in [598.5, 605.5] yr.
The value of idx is 3.919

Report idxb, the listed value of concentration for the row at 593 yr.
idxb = 4.123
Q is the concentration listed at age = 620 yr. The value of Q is 4.287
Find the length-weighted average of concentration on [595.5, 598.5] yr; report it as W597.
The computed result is 4.27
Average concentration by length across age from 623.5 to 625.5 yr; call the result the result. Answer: 4.39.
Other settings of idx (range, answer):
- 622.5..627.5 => 4.285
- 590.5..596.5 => 4.101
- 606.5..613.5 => 3.843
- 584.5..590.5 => 3.61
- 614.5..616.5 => 4.292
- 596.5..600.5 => 4.109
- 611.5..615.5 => 4.044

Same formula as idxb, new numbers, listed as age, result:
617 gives 4.328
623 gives 4.285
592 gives 4.404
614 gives 4.616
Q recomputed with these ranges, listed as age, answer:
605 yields 4.083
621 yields 4.296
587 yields 3.61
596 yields 4.45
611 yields 4.18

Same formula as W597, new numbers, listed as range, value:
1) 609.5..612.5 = 4.12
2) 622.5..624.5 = 4.33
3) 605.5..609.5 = 4.06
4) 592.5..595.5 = 4.26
